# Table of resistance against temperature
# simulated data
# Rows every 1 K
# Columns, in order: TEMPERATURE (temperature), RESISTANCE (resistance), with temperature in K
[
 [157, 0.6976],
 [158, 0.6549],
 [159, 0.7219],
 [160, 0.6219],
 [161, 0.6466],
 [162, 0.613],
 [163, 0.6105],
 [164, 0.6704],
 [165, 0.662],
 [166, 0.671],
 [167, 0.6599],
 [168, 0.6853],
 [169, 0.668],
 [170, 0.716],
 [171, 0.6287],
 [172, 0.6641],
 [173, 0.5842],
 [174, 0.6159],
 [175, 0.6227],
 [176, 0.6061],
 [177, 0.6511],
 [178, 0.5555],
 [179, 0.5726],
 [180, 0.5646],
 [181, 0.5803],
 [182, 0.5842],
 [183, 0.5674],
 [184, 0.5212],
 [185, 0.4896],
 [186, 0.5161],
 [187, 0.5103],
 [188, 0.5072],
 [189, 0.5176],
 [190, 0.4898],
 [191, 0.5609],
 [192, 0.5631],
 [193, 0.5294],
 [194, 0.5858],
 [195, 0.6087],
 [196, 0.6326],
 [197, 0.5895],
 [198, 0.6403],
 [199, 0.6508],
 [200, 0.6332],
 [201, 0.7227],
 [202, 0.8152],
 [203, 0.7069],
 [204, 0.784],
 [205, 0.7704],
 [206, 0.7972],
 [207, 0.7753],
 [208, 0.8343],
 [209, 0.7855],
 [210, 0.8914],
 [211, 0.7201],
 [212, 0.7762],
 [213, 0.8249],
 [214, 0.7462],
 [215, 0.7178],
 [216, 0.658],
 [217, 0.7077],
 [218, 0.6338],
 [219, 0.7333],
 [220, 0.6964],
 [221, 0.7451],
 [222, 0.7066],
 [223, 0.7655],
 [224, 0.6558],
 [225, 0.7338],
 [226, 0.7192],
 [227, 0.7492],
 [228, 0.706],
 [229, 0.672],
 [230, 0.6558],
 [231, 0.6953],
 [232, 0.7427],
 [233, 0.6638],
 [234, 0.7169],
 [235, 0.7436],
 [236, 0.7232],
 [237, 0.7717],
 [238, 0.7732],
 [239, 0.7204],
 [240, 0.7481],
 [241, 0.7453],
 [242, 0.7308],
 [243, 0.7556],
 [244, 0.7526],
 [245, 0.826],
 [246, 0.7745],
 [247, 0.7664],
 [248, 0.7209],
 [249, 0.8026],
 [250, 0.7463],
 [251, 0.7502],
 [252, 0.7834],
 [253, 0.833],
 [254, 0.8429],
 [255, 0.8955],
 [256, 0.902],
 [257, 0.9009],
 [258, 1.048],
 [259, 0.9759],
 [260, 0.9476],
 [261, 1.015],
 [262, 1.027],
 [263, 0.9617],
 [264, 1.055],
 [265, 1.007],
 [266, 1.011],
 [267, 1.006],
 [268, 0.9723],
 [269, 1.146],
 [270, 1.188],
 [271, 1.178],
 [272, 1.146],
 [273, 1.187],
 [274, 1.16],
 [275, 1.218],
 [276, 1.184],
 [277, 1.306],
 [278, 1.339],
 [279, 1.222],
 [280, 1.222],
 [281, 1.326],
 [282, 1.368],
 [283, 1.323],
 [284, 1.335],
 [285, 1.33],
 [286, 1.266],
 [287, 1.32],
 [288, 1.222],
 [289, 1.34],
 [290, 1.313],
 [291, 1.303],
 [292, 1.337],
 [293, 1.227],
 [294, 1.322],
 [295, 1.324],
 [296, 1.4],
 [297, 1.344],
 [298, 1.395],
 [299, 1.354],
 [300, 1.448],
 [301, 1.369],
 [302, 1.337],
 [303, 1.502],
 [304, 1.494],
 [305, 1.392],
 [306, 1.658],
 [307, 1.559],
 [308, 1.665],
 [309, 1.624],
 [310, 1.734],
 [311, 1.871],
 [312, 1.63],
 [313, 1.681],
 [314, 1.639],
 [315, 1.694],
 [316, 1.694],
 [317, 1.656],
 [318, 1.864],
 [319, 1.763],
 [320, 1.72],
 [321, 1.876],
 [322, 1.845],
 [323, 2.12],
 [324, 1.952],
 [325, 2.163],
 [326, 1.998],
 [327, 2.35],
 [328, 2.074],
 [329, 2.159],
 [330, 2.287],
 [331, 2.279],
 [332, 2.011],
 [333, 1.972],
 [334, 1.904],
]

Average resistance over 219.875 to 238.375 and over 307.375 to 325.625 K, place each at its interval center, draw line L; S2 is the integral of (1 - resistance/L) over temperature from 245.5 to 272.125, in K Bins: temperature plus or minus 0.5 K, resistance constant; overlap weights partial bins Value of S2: 3.63 K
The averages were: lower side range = 0.718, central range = 0.938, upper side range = 1.79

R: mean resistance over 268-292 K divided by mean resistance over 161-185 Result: 2.03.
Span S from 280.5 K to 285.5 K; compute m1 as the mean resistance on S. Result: 1.34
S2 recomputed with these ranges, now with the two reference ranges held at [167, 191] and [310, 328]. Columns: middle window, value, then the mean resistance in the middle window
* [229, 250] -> 7.3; 0.74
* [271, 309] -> 6.0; 1.34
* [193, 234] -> 8.0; 0.714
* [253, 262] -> 2.5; 0.94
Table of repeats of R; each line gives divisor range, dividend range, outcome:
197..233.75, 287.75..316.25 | 2.03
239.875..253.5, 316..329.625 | 2.55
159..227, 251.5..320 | 1.97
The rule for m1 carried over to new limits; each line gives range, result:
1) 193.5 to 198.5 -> 0.611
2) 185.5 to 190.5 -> 0.508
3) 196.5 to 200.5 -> 0.628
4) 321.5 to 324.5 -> 1.97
